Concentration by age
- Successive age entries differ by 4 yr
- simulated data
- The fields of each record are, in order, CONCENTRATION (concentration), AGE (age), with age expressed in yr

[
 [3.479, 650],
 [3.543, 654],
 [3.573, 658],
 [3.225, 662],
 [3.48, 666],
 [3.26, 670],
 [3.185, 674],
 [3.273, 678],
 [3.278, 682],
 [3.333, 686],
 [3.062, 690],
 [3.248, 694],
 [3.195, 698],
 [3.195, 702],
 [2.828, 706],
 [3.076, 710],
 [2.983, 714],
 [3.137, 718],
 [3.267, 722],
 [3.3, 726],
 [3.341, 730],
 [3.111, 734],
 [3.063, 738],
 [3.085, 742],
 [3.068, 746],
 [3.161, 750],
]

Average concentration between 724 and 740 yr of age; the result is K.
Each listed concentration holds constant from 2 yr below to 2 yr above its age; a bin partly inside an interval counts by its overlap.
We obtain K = 3.2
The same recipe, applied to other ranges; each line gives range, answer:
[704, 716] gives 2.96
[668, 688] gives 3.27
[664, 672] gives 3.37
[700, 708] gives 3.01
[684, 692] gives 3.2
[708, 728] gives 3.15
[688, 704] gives 3.17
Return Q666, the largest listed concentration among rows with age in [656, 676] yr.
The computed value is 3.573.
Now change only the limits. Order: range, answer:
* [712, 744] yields 3.341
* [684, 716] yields 3.333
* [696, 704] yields 3.195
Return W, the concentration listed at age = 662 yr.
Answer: 3.225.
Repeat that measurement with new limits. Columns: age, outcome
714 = 2.983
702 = 3.195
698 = 3.195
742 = 3.085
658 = 3.573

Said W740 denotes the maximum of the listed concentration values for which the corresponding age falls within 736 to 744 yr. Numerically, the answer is 3.085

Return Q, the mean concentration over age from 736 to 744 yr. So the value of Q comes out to 3.07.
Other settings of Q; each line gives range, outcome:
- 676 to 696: 3.24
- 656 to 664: 3.4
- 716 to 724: 3.2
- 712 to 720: 3.06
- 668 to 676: 3.22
